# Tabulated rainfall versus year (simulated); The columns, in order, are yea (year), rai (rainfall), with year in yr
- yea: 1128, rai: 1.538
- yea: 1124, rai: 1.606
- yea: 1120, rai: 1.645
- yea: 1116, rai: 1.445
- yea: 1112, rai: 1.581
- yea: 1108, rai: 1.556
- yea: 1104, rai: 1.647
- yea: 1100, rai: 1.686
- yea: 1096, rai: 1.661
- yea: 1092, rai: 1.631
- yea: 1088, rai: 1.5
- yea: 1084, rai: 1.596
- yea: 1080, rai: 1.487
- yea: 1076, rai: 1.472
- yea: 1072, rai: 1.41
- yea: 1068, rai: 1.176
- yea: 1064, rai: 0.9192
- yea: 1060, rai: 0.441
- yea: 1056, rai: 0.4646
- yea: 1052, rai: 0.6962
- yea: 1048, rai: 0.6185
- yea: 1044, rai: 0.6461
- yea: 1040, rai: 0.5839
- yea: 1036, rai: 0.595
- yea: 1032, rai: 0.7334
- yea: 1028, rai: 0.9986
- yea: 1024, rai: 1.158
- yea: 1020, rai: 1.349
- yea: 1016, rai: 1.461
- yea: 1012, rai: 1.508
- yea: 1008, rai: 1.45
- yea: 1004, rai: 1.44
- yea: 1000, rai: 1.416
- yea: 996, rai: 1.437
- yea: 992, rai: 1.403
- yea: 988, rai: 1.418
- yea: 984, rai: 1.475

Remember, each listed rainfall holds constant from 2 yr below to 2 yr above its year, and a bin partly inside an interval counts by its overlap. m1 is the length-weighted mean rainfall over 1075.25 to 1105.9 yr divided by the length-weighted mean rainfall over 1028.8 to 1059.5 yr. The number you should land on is 2.54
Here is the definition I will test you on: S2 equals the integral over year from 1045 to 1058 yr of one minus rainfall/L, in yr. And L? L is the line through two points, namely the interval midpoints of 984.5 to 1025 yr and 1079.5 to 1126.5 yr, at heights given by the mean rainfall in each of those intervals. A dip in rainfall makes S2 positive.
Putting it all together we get 7.8 yr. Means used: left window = 1.41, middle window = 0.597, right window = 1.59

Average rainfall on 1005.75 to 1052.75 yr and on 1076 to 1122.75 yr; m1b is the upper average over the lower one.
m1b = 1.59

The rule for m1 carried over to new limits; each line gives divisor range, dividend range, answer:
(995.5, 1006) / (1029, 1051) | 0.46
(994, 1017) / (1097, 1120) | 1.10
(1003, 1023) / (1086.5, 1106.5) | 1.14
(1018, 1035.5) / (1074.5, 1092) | 1.50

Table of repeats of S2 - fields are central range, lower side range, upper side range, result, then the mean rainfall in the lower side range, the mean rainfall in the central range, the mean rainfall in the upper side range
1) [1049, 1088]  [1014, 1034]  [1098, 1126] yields 8.6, 1.14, 1.08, 1.6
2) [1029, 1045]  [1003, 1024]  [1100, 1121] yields 8.7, 1.41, 0.662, 1.58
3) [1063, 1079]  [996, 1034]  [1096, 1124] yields 2.1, 1.29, 1.28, 1.6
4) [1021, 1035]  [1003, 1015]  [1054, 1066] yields 2.4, 1.47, 0.965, 0.608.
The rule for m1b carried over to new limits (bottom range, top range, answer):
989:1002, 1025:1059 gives 0.48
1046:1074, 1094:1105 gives 2.04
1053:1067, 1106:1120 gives 2.36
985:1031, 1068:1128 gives 1.14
